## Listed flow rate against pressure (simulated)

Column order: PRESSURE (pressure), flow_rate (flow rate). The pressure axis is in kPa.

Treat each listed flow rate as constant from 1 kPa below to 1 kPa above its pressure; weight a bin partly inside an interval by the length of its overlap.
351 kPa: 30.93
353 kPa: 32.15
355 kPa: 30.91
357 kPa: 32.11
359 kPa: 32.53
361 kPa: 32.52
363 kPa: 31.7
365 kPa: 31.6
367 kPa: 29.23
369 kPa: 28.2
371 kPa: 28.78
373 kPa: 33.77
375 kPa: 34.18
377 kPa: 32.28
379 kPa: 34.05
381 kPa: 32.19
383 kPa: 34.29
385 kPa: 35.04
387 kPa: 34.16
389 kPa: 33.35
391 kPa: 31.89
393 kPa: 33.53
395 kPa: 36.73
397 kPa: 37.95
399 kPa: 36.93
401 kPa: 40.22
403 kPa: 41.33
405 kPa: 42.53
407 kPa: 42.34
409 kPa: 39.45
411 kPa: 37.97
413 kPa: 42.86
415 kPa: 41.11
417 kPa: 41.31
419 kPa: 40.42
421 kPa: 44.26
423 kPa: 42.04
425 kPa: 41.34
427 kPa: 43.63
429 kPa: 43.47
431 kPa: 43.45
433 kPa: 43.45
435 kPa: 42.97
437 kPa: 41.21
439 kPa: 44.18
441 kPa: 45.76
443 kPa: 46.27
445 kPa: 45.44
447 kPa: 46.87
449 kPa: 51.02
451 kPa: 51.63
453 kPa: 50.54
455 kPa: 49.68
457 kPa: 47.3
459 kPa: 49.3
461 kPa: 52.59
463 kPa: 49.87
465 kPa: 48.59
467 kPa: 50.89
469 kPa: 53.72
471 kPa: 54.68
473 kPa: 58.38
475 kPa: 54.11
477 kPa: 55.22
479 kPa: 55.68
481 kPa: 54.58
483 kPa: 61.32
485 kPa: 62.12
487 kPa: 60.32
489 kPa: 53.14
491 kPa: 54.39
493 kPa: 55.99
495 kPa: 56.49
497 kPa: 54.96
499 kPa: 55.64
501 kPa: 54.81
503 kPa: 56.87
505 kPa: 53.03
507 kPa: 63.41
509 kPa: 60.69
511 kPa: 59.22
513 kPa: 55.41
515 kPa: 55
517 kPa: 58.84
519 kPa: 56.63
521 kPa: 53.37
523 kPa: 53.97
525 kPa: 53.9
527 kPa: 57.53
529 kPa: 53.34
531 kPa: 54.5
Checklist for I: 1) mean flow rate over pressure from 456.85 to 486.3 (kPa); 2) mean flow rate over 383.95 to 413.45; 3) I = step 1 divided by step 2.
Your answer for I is 1.4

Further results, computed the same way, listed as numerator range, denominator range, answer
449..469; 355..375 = 1.61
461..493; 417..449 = 1.26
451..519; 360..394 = 1.70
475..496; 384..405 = 1.56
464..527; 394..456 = 1.30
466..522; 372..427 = 1.49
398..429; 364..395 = 1.27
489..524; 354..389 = 1.75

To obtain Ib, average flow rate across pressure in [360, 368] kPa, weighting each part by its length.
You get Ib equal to 31.3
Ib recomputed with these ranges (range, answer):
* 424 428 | 42.5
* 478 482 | 55.1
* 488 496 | 55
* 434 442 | 43.5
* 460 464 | 51.2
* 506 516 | 58.7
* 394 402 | 38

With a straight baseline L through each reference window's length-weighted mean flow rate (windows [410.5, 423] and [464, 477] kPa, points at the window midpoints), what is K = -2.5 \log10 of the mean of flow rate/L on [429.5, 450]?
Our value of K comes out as 0.04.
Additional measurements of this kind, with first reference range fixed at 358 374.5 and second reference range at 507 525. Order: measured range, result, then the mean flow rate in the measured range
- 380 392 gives 0.03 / 33.5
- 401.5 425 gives -0.06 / 41.4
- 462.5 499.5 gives -0.09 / 55.3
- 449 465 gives -0.08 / 50.1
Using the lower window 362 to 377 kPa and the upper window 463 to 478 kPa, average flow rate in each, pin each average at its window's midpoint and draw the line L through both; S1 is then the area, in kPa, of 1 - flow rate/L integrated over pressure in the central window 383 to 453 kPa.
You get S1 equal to 0.7 kPa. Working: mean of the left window 31.1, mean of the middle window 41.4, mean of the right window 53.4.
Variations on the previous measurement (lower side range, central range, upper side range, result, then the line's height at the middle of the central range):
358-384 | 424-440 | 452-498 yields 0.7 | 44.9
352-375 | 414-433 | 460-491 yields 0.7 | 44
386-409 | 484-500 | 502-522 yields -0.9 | 53.8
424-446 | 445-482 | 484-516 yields -1.6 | 49.5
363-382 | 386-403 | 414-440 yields 0.1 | 36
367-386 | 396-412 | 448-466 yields -0.6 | 38.4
